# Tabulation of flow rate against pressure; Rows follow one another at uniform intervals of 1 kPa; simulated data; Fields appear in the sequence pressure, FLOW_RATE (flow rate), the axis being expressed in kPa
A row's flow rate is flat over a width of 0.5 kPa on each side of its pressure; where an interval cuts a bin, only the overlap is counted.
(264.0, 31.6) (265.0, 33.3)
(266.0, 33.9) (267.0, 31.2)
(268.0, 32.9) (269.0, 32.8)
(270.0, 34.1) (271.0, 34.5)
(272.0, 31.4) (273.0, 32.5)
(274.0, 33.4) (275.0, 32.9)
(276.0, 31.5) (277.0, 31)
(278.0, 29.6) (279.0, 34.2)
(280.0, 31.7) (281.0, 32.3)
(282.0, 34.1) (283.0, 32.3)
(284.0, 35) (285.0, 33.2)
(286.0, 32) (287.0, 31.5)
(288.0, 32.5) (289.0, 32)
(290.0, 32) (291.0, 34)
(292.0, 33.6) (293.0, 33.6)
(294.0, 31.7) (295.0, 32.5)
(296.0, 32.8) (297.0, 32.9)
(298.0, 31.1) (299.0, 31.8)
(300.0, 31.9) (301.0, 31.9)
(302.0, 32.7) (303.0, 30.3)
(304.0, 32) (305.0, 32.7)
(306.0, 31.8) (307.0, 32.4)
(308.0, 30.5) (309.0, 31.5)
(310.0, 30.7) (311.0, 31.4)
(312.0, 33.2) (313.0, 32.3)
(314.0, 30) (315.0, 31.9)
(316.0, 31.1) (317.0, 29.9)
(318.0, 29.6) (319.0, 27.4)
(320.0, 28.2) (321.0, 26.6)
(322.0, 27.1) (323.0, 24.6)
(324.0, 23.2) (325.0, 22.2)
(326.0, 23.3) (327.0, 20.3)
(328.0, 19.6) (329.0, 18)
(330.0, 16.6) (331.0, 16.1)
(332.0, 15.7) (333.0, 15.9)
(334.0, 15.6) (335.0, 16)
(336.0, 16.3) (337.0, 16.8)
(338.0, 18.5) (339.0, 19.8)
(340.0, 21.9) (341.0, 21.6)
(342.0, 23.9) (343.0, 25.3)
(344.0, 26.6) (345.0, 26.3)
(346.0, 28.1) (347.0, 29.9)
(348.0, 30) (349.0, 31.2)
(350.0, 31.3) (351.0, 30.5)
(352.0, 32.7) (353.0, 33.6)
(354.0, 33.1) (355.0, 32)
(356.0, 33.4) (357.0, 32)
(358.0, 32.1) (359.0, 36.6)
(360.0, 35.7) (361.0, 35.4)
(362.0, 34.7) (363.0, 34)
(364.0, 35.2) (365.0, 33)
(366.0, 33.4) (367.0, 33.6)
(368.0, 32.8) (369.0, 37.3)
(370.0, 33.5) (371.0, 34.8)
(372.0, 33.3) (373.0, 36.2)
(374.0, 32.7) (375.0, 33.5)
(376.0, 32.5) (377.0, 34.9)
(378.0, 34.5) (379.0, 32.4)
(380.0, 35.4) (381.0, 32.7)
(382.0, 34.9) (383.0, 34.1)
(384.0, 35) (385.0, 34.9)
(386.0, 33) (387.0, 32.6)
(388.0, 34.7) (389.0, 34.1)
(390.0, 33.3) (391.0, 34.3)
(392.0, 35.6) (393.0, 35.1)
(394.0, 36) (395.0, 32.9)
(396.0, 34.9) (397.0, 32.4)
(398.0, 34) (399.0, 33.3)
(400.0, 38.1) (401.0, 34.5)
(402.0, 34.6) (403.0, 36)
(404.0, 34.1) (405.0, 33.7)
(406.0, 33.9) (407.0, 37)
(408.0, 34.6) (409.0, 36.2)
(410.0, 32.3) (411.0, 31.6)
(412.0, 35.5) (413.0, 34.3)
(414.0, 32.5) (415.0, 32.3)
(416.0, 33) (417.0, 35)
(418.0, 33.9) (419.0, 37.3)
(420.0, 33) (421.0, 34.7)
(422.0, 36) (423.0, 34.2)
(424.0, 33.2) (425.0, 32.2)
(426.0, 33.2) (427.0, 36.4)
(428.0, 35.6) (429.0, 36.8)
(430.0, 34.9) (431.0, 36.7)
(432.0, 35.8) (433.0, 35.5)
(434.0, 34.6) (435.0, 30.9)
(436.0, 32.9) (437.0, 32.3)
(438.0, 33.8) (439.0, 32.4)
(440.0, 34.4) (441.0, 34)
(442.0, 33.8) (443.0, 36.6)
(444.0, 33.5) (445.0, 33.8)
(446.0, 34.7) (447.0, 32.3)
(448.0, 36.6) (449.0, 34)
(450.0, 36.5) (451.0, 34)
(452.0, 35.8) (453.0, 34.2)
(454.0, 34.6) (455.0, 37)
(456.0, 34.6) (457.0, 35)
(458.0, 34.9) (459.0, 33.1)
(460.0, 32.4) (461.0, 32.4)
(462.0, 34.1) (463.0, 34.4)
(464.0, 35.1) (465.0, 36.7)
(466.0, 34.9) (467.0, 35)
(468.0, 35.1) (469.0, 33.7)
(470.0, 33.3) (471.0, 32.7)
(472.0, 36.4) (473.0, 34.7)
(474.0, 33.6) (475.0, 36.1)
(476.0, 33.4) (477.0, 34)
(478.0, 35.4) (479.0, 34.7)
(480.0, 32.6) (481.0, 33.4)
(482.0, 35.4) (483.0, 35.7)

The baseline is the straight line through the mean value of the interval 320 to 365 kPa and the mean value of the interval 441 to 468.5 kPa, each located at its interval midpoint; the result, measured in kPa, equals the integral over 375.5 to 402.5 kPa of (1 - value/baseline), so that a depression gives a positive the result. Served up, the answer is -4.3 kPa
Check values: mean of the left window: 26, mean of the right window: 34.6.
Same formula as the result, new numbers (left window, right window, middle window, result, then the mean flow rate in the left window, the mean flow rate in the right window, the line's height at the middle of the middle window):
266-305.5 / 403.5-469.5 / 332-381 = 5.48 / 32.5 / 34.4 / 33.4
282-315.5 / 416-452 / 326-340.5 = 6.60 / 32.2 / 34.4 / 32.8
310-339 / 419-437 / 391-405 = -1.49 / 23.5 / 34.5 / 31.3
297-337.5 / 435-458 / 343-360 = -1.61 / 26.3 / 34.3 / 28.5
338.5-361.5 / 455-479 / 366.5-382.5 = -1.76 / 29.7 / 34.5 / 30.7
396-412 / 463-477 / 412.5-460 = 0.24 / 34.5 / 34.6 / 34.6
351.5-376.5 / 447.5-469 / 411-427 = 0.17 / 33.9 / 34.8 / 34.4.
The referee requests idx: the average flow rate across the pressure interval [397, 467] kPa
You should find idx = 34.4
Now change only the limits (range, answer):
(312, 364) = 26.5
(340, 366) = 31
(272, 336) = 29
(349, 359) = 32.5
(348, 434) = 34.1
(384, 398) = 34.2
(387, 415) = 34.4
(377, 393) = 34.2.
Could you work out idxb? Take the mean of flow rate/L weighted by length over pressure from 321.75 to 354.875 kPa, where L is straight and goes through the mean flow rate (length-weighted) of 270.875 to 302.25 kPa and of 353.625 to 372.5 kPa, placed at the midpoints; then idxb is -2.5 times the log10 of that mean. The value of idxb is 0.39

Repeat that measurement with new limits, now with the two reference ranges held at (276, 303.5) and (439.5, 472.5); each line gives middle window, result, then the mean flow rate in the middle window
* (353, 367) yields -0.02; 33.9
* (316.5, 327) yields 0.25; 25.9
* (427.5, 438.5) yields -0.01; 34.5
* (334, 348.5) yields 0.41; 22.7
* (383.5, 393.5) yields -0.02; 34.3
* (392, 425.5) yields -0.01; 34.3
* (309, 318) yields 0.05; 31.2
